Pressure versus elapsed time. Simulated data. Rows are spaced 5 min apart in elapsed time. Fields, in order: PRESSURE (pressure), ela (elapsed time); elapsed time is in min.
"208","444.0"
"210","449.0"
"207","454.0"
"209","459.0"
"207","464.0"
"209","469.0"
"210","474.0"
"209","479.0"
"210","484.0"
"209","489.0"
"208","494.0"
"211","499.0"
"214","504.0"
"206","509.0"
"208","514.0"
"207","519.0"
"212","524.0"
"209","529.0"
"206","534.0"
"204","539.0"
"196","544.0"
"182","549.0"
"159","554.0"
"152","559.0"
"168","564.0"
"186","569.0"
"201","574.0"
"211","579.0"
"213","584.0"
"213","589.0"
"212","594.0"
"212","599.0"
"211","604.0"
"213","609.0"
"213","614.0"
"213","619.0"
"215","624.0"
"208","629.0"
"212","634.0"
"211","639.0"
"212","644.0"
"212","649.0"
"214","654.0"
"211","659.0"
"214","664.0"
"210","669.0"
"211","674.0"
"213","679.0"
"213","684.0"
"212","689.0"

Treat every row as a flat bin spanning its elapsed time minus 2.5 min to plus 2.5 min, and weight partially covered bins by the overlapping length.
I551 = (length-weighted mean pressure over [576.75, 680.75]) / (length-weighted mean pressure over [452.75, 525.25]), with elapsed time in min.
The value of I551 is 1.0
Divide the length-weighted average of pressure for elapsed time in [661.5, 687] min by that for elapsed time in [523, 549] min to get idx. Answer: 1.05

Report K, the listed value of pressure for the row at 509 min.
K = 206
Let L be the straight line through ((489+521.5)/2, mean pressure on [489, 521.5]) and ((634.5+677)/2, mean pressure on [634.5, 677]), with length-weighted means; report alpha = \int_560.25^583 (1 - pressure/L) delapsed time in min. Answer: 2.1 min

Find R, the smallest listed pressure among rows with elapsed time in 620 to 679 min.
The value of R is 208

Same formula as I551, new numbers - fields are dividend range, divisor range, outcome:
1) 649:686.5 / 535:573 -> 1.18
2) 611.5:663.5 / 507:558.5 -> 1.08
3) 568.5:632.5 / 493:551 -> 1.02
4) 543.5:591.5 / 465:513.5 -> 0.90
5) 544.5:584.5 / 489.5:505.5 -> 0.87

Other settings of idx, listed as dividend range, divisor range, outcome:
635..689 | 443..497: 1.02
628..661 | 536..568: 1.19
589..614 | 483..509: 1.01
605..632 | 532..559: 1.14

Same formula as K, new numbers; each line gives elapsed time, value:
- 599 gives 212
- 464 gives 207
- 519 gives 207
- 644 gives 212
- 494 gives 208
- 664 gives 214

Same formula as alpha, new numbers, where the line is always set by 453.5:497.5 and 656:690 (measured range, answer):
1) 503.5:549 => 1.0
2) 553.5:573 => 3.8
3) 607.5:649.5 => -0.2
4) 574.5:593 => 0.0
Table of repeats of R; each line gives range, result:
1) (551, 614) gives 152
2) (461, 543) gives 204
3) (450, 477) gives 207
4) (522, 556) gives 159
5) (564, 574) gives 168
